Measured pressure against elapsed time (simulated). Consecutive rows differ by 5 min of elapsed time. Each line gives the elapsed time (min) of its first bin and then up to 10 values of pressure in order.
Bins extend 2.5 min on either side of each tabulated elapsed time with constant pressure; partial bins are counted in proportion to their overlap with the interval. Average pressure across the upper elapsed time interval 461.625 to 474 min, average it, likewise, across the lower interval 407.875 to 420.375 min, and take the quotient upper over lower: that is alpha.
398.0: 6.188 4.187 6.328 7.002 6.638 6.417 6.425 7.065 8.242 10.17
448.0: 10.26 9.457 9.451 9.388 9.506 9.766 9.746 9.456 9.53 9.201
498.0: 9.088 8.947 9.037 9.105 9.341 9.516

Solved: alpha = 1.42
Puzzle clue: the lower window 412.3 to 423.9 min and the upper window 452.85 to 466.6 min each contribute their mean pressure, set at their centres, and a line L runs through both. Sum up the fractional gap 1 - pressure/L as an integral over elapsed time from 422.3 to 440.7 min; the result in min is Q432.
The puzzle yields 1.1 min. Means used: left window 6.67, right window 9.43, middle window 7.13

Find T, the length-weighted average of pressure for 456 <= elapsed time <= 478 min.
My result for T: 9.55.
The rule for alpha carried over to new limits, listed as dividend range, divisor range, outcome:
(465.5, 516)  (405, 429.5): 1.43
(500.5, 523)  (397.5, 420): 1.51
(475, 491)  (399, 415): 1.64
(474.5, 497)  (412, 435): 1.42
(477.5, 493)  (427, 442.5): 1.23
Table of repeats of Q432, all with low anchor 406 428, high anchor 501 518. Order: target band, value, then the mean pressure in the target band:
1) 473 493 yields -2.9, 9.55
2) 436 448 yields -3.6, 9.47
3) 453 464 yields -2.5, 9.43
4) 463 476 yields -2.6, 9.59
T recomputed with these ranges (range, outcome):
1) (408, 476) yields 8.38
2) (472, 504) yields 9.39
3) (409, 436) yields 6.72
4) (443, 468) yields 9.68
